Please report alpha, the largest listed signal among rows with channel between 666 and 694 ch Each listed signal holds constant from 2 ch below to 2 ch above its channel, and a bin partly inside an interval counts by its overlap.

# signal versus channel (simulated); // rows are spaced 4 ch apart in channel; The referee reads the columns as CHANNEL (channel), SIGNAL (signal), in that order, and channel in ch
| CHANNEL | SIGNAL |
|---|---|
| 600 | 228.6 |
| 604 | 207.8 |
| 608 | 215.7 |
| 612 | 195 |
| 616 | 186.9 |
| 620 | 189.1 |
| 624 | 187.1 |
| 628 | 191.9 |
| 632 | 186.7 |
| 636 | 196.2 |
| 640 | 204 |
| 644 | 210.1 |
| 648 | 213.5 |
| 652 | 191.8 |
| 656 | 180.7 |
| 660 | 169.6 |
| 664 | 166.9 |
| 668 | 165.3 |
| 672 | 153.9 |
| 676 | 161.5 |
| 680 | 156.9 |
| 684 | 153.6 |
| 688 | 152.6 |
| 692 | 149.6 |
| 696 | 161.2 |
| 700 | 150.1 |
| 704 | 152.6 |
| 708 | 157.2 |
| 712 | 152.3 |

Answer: 165.3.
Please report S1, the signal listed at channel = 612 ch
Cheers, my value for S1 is 195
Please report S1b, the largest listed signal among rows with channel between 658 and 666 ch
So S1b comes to 169.6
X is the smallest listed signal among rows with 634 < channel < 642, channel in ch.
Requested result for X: 196.2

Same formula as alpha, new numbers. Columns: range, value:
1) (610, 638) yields 196.2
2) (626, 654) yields 213.5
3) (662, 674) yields 166.9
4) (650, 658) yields 191.8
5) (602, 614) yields 215.7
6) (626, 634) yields 191.9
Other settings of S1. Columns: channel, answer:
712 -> 152.3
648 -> 213.5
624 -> 187.1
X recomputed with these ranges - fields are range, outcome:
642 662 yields 169.6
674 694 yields 149.6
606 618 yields 186.9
